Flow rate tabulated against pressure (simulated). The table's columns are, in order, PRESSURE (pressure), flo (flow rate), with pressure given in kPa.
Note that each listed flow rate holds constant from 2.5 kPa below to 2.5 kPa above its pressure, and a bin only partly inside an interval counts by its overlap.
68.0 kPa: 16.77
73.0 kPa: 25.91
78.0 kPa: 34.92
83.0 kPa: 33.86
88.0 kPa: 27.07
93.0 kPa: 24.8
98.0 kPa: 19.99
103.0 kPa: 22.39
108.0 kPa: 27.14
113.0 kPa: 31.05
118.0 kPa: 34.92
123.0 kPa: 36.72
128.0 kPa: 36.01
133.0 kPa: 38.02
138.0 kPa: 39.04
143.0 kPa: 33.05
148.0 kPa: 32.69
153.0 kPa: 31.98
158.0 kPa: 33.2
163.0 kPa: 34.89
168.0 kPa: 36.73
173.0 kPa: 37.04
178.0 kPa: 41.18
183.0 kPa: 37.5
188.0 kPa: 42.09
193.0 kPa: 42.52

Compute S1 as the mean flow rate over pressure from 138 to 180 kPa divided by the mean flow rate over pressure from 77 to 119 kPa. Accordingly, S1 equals 1.26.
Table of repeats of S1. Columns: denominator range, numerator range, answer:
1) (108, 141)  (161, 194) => 1.10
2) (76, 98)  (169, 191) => 1.36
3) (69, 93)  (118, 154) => 1.22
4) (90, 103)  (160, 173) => 1.59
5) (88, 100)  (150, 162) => 1.40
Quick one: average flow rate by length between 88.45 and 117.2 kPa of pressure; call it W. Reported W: 25.8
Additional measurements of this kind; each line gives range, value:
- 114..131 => 35.5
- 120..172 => 35.3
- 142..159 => 32.7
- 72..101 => 27.8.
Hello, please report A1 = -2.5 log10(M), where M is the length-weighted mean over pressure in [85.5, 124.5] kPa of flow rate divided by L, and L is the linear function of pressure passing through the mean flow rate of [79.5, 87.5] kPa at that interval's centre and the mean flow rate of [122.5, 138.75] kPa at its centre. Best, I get 0.24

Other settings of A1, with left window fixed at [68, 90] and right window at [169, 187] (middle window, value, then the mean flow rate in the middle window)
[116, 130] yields -0.08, 35.9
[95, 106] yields 0.39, 21.6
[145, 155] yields 0.11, 32.4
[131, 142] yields -0.10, 37.8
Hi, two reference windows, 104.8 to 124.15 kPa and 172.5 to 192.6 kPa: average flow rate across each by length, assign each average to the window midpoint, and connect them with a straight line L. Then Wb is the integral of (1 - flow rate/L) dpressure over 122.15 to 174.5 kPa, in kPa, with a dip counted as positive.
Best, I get 0.6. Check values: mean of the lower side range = 31.8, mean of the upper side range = 40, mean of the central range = 35.3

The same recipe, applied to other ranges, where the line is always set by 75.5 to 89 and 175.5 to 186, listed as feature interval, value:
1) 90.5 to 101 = 3.5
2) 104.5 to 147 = 1.8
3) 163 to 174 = 0.6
